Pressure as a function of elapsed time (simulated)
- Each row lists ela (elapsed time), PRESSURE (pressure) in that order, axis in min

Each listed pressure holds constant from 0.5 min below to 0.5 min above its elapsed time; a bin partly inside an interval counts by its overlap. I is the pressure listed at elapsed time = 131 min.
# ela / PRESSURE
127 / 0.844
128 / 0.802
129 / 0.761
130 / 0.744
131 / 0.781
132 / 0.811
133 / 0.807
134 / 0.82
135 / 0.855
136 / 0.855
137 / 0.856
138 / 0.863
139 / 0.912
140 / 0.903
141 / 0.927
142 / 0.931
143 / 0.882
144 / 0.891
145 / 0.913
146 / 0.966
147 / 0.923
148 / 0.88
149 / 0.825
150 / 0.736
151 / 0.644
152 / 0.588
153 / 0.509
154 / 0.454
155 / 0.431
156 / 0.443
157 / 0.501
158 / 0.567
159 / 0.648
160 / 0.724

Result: 0.781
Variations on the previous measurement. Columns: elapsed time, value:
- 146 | 0.966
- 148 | 0.88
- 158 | 0.567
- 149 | 0.825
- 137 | 0.856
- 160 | 0.724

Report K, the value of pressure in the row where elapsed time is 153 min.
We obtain 0.509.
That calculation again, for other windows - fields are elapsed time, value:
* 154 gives 0.454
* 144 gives 0.891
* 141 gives 0.927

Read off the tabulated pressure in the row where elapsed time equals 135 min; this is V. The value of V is 0.855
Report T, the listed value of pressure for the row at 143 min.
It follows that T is 0.882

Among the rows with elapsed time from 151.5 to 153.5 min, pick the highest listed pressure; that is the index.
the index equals 0.588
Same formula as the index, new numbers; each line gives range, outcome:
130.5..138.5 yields 0.863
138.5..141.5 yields 0.927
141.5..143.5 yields 0.931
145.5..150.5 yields 0.966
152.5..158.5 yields 0.567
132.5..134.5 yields 0.82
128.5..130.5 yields 0.761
